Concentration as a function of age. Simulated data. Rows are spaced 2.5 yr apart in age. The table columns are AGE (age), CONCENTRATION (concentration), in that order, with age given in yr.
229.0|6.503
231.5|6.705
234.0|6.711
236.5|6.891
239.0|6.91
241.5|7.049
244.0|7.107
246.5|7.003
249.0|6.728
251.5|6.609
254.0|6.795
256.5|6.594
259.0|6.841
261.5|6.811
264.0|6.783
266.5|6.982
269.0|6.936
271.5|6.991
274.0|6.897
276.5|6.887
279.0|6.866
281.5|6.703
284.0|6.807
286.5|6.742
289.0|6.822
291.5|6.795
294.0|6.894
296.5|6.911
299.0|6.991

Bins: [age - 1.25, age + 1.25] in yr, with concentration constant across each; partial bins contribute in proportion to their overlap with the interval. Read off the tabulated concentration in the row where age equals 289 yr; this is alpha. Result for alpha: 6.822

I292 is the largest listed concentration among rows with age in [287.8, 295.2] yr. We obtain 6.894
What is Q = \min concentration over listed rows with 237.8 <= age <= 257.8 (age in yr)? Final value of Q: 6.594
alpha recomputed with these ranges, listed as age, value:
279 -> 6.866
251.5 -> 6.609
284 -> 6.807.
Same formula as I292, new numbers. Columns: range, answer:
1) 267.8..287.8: 6.991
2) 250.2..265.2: 6.841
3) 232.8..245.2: 7.107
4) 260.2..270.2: 6.982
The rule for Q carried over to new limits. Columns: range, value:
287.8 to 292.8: 6.795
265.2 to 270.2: 6.936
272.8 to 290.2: 6.703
